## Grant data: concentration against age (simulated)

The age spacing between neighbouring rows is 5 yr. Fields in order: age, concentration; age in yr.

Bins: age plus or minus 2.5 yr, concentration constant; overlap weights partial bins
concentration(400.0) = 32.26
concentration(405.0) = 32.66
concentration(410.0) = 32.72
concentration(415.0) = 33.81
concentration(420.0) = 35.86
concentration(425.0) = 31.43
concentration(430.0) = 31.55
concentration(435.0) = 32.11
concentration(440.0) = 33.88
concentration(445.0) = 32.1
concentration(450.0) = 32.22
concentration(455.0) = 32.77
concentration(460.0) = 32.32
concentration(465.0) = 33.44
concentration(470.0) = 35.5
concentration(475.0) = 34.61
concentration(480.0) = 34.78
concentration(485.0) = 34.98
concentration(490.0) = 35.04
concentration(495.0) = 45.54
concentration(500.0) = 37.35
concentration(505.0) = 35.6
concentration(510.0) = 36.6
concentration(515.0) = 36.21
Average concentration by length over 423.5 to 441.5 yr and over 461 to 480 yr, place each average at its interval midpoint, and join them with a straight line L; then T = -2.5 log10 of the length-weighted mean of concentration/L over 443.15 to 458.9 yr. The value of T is 0.03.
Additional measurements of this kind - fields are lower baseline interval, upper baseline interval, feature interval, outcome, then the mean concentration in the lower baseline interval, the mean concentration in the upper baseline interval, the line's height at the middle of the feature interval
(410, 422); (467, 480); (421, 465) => 0.07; 34.4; 34.9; 34.6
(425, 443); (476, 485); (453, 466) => 0.03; 32.4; 34.8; 33.7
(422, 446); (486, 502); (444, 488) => 0.07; 32.3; 39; 35.9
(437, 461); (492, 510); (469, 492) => 0.05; 32.7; 39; 36.5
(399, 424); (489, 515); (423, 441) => 0.08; 33.4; 38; 34.5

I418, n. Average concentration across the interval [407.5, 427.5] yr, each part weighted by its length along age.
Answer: 33.5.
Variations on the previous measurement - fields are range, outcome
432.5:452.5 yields 32.6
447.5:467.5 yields 32.7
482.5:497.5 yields 38.5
